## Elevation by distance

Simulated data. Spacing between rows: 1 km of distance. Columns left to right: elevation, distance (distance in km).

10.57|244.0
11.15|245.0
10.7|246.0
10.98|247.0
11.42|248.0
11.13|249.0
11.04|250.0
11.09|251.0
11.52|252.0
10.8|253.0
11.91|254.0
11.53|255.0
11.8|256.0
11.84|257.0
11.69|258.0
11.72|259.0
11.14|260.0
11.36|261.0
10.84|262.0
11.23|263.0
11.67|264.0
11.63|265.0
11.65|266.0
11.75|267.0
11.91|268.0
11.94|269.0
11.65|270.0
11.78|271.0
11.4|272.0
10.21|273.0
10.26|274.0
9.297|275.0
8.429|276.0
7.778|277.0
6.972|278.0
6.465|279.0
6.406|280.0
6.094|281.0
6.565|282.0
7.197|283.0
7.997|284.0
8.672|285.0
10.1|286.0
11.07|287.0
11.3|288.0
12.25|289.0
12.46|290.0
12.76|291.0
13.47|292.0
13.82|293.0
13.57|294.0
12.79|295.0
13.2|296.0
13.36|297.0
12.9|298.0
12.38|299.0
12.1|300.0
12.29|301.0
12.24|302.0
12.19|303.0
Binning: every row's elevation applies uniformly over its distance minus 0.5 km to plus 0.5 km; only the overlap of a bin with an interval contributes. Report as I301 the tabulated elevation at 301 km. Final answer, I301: 12.29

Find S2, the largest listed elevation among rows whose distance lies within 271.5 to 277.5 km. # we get 11.4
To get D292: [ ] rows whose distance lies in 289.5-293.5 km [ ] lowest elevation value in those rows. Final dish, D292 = 12.46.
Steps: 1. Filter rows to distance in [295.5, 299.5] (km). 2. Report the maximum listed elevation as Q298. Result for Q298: 13.36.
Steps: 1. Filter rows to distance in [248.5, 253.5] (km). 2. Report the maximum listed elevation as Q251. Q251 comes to 11.52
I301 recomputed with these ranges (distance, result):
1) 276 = 8.429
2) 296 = 13.2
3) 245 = 11.15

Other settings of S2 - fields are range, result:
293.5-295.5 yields 13.57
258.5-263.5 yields 11.72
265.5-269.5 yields 11.94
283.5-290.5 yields 12.46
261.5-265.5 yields 11.67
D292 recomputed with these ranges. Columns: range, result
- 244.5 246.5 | 10.7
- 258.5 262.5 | 10.84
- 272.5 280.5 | 6.406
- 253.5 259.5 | 11.53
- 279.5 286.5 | 6.094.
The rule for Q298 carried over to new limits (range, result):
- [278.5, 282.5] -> 6.565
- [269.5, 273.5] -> 11.78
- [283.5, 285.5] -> 8.672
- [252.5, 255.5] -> 11.91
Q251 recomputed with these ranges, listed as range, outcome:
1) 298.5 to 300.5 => 12.38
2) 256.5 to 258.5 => 11.84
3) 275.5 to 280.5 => 8.429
